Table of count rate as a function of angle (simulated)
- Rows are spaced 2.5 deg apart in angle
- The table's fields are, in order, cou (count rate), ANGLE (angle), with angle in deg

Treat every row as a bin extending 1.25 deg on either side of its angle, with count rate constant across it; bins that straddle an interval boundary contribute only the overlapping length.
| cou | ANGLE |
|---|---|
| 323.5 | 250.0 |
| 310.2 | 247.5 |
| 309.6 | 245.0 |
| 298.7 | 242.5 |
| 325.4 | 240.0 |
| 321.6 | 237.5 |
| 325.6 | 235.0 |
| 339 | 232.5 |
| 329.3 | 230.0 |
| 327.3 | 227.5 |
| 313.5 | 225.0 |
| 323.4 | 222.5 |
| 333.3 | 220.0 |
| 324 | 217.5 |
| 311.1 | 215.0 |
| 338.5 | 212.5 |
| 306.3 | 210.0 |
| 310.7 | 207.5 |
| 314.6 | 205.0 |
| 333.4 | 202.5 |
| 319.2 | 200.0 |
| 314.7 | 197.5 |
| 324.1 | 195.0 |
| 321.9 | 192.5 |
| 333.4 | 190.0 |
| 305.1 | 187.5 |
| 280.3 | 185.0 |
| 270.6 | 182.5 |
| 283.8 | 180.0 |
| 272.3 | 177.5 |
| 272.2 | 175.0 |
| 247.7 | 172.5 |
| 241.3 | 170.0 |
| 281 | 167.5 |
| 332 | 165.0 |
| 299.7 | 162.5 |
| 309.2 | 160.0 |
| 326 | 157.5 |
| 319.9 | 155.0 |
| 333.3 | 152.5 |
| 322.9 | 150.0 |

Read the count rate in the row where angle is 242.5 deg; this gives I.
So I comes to 298.7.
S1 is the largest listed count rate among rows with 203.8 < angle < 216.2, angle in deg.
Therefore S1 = 338.5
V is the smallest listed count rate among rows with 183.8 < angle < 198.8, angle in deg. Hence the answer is 280.3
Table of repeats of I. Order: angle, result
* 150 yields 322.9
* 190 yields 333.4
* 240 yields 325.4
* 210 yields 306.3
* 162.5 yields 299.7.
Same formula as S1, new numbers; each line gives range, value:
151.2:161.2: 333.3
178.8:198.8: 333.4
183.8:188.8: 305.1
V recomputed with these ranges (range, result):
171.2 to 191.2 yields 247.7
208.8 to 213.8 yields 306.3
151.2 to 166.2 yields 299.7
